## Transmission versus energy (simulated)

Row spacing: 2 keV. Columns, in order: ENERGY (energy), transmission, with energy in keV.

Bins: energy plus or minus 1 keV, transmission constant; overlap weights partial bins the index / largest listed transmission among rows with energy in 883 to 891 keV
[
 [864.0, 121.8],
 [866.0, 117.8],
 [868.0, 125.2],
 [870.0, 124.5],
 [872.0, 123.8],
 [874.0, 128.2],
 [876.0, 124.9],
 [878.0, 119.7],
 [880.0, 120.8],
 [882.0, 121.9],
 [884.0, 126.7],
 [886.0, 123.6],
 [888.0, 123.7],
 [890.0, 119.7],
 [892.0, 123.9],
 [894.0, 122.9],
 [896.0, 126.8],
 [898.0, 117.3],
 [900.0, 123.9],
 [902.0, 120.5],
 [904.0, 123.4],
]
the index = 126.7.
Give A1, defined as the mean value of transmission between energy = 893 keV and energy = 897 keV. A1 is 125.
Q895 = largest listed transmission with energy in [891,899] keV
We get 126.8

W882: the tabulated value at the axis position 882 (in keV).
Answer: 121.9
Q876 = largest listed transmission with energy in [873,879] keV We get 128.2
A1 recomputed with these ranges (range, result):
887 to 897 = 123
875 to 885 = 123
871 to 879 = 124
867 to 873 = 124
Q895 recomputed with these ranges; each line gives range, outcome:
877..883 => 121.9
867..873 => 125.2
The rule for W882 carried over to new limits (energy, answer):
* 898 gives 117.3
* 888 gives 123.7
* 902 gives 120.5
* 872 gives 123.8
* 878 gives 119.7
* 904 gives 123.4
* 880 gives 120.8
